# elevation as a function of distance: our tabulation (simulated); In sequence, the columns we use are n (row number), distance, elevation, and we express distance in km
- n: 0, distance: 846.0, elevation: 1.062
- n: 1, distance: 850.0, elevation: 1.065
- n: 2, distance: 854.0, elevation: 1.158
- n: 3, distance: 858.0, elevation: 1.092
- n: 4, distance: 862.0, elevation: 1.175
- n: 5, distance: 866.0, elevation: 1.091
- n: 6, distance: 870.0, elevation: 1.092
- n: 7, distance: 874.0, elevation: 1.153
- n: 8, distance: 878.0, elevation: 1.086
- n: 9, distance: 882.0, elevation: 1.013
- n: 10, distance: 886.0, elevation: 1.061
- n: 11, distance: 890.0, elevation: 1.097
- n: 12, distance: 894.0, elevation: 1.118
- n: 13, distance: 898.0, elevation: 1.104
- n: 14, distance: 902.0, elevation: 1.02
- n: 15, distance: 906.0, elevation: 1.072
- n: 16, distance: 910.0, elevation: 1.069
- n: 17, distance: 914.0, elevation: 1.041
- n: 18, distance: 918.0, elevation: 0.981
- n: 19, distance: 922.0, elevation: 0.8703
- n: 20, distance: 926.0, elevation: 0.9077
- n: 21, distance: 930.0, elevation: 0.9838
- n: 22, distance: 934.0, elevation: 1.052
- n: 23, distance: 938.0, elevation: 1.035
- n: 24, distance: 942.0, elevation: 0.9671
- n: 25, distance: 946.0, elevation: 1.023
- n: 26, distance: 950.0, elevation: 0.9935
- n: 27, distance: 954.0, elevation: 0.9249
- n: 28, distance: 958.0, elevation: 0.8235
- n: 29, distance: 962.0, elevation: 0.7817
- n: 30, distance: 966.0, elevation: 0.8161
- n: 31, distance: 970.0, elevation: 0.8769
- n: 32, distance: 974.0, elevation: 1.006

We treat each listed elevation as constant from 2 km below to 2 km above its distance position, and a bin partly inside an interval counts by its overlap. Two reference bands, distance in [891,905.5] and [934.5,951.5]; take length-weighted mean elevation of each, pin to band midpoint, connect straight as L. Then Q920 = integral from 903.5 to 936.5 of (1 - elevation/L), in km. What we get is 1.52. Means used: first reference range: 1.08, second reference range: 1.01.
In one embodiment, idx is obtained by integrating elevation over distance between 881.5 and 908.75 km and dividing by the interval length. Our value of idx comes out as 1.07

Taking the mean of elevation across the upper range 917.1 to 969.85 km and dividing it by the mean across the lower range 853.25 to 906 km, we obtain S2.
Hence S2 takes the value 0.9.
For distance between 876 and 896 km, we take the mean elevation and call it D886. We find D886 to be 1.07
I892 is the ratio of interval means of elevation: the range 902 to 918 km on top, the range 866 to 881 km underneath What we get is 0.95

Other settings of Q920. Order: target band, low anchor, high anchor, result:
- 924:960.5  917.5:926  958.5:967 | -4.64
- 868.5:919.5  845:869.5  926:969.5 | -1.58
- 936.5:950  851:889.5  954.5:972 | -1.74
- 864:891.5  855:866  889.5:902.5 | 0.63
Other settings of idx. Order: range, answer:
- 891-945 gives 1.02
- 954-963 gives 0.832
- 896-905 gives 1.06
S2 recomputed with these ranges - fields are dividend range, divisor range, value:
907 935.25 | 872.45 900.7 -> 0.91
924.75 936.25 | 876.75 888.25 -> 0.94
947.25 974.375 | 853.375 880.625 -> 0.79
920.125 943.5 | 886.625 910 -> 0.90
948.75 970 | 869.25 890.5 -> 0.80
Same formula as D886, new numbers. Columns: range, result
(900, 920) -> 1.04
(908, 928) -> 0.974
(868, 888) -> 1.08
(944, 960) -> 0.941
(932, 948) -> 1.02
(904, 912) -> 1.07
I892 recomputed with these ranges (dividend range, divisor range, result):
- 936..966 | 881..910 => 0.87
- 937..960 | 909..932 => 0.99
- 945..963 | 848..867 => 0.81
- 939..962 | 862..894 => 0.86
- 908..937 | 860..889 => 0.90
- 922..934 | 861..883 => 0.86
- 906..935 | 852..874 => 0.88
